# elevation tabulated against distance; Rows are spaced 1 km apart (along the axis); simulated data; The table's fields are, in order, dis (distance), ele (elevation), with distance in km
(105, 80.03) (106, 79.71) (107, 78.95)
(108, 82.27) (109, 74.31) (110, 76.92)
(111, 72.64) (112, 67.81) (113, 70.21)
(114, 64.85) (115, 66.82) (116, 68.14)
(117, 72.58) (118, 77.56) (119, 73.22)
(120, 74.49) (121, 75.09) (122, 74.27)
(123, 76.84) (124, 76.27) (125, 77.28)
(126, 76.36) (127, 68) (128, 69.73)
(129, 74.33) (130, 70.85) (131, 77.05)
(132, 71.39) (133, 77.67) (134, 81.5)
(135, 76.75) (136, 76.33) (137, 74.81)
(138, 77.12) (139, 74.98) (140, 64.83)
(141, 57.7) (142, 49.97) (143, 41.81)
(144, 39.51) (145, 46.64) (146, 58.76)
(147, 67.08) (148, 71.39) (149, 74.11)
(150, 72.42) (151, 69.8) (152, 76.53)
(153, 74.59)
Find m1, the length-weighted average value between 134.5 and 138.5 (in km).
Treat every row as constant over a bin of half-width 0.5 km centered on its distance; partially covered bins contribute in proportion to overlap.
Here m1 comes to 76.3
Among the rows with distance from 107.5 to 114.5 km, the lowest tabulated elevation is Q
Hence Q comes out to 64.85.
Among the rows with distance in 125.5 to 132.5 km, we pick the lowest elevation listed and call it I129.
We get 68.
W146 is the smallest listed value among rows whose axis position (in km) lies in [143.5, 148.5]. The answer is 39.51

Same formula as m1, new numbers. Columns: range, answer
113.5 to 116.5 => 66.6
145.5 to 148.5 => 65.7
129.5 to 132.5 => 73.1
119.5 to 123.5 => 75.2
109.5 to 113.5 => 71.9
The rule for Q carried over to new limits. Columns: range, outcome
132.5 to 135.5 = 76.75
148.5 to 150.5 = 72.42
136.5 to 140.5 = 64.83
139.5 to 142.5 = 49.97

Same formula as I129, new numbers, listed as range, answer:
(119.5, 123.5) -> 74.27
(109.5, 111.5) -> 72.64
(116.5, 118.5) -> 72.58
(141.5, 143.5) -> 41.81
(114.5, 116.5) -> 66.82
